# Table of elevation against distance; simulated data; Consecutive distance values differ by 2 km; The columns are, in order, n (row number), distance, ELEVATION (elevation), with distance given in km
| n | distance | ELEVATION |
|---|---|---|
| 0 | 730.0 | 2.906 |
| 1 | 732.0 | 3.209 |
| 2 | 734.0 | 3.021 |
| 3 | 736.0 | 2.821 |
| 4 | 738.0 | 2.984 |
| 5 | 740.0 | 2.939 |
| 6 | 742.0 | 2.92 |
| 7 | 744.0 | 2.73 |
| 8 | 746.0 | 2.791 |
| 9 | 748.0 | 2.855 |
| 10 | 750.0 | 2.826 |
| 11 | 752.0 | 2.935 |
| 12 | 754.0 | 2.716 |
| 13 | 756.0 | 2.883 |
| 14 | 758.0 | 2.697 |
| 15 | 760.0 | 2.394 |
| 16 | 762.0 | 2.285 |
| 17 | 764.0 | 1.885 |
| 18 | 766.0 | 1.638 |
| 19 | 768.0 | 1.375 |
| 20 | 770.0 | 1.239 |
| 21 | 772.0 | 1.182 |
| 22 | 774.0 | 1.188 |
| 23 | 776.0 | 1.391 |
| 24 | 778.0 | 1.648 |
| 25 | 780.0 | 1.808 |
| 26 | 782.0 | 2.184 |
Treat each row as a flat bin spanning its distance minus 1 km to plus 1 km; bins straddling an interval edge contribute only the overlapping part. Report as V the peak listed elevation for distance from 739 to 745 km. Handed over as 2.939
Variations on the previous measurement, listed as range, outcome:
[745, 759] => 2.935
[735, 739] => 2.984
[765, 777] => 1.638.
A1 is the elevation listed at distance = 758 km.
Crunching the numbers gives 2.697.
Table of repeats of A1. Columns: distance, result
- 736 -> 2.821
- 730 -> 2.906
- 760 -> 2.394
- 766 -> 1.638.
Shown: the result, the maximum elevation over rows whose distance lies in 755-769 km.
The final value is 2.883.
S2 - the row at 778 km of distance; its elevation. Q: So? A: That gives 1.648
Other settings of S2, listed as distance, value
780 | 1.808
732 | 3.209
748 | 2.855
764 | 1.885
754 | 2.716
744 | 2.73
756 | 2.883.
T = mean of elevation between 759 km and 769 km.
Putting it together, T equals 1.92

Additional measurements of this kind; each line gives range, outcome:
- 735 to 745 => 2.88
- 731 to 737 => 3.02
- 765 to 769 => 1.51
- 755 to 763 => 2.56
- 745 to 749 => 2.82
